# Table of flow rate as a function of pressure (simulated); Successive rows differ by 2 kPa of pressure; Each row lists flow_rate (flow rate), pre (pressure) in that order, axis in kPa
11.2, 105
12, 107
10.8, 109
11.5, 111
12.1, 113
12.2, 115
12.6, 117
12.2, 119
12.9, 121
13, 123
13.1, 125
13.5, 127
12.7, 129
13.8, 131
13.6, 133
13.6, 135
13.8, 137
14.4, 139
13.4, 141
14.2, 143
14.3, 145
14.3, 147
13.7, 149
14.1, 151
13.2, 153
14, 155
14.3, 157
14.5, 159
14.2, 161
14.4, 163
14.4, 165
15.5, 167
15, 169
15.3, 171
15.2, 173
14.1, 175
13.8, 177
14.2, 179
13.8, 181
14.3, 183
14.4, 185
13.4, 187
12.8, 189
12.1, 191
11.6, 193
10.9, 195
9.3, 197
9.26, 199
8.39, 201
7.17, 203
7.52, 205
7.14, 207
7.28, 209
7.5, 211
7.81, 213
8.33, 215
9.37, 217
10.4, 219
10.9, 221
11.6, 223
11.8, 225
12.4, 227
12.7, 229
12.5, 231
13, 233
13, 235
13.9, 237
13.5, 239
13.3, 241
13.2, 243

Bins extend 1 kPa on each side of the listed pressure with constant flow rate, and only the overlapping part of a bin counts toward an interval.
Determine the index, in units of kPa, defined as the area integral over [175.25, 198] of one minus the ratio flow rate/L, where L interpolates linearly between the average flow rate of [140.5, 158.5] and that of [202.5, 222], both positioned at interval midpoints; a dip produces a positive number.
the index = -4.5 kPa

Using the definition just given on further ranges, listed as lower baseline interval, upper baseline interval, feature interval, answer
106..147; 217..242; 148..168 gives -2.2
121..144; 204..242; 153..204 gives -3.8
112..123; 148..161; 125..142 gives -0.6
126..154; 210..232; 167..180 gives -2.4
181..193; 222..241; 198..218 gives 7.8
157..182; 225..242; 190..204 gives 4.1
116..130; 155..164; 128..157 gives -0.4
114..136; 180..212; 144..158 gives -2.2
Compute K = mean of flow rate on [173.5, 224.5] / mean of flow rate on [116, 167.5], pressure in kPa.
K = 0.78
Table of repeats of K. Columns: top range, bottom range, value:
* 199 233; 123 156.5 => 0.70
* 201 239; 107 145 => 0.79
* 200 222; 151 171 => 0.58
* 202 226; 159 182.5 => 0.61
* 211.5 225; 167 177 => 0.66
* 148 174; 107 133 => 1.15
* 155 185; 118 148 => 1.07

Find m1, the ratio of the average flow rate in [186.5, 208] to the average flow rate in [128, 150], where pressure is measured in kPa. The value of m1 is 0.72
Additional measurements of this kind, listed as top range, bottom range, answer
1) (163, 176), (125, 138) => 1.10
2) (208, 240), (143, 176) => 0.76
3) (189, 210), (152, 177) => 0.64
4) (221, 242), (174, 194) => 0.94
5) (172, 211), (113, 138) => 0.87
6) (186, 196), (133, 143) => 0.88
